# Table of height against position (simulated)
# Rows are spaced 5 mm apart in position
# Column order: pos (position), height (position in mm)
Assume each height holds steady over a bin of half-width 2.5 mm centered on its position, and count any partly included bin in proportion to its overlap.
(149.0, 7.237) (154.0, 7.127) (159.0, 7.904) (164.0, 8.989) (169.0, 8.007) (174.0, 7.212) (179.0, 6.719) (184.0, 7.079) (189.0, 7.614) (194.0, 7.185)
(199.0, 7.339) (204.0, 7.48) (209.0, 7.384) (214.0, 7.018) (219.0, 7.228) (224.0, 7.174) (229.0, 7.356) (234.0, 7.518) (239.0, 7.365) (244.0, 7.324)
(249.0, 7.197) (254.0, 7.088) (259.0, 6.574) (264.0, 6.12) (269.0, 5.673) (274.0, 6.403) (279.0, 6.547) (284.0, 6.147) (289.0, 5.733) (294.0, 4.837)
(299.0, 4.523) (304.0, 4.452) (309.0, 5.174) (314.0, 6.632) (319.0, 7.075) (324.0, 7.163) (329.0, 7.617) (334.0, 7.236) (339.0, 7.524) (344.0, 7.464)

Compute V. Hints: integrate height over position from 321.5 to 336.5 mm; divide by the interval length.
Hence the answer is 7.34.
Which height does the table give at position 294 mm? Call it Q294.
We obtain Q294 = 4.837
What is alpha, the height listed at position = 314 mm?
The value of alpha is 6.632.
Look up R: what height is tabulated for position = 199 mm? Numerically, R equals 7.339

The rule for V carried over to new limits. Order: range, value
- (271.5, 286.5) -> 6.37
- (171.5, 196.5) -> 7.16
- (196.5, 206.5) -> 7.41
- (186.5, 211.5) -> 7.4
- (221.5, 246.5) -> 7.35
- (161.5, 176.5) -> 8.07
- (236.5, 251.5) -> 7.3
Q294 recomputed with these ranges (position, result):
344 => 7.464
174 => 7.212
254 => 7.088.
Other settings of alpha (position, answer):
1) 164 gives 8.989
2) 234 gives 7.518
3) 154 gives 7.127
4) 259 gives 6.574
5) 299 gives 4.523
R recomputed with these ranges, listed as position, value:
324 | 7.163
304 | 4.452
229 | 7.356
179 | 6.719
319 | 7.075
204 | 7.48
